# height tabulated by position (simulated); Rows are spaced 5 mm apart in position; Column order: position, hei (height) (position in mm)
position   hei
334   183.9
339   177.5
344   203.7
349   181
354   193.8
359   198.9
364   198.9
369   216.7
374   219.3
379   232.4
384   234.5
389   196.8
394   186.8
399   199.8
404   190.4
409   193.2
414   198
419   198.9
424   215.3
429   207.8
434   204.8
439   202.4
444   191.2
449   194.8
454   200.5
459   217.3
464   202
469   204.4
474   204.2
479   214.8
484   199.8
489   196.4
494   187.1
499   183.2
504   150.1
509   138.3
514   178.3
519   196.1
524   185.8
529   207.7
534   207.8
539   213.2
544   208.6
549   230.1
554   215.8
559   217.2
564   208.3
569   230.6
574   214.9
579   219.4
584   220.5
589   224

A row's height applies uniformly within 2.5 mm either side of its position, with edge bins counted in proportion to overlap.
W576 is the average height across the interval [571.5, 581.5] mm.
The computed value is 217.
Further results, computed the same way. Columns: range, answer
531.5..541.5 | 210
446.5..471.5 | 204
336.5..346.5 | 191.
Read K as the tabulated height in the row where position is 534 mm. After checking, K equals 207.8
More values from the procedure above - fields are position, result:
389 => 196.8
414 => 198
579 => 219.4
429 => 207.8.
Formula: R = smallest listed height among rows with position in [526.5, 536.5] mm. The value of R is 207.7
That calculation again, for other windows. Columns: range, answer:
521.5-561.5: 185.8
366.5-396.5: 186.8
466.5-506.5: 150.1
